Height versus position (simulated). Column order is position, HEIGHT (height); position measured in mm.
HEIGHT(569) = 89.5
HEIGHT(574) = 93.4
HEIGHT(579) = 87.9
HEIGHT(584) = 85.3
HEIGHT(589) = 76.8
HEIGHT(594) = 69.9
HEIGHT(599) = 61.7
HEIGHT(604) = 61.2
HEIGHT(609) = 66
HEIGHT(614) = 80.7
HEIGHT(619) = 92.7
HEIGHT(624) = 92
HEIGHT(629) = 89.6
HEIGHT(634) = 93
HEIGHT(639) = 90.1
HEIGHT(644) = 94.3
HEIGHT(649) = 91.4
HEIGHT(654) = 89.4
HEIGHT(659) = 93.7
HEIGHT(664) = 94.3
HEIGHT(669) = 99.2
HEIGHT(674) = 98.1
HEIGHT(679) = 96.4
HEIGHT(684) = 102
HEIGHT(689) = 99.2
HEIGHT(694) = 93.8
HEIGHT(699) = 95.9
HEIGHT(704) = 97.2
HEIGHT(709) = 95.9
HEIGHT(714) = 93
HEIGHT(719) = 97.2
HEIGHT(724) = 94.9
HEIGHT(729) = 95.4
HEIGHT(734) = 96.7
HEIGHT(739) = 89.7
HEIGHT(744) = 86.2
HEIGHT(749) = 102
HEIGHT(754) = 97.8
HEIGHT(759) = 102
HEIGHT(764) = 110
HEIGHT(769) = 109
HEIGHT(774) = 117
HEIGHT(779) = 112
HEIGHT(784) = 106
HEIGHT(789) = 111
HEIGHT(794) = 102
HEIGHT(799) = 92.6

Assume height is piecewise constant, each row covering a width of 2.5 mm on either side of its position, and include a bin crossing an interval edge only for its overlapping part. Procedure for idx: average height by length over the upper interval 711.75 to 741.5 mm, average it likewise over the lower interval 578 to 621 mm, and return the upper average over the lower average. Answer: 1.3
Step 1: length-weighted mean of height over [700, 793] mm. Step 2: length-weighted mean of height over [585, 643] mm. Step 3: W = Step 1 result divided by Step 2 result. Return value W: 1.26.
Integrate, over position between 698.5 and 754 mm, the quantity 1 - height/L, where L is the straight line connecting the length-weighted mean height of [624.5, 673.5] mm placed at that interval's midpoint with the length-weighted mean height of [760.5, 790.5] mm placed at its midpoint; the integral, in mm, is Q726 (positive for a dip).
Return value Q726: 4.62 mm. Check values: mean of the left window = 93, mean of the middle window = 95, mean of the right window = 111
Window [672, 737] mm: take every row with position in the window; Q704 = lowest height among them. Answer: 93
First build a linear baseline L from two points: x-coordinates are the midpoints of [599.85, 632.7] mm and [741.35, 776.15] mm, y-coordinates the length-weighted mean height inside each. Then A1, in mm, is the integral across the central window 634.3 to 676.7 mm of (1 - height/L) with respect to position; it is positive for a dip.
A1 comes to -3.7 mm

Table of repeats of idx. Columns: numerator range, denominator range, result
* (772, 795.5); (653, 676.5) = 1.15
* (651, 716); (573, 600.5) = 1.21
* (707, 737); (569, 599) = 1.17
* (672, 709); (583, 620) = 1.33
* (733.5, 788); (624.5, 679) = 1.10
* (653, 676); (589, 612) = 1.44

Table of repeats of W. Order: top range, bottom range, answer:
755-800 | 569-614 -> 1.40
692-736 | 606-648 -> 1.10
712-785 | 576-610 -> 1.37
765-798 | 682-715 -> 1.12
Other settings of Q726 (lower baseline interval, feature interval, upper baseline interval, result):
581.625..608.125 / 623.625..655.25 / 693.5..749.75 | -5.0 mm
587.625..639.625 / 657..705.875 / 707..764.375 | -4.6 mm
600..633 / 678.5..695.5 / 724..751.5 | -1.9 mm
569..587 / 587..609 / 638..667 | 5.5 mm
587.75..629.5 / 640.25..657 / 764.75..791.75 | -1.5 mm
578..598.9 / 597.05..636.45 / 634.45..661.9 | 2.2 mm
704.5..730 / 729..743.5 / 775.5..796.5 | 0.9 mm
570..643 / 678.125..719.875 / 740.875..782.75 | -0.7 mm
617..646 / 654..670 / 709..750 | -0.3 mm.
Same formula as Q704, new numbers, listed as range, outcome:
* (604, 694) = 61.2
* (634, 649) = 90.1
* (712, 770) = 86.2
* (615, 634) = 89.6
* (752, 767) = 97.8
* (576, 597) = 69.9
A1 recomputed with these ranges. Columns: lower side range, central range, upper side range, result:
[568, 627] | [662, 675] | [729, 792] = -1.1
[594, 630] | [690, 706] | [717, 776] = -0.8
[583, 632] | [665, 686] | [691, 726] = -2.1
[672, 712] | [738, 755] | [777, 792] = 1.7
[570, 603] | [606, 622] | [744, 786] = 0.7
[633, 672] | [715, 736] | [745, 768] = 0.8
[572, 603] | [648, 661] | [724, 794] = -0.6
